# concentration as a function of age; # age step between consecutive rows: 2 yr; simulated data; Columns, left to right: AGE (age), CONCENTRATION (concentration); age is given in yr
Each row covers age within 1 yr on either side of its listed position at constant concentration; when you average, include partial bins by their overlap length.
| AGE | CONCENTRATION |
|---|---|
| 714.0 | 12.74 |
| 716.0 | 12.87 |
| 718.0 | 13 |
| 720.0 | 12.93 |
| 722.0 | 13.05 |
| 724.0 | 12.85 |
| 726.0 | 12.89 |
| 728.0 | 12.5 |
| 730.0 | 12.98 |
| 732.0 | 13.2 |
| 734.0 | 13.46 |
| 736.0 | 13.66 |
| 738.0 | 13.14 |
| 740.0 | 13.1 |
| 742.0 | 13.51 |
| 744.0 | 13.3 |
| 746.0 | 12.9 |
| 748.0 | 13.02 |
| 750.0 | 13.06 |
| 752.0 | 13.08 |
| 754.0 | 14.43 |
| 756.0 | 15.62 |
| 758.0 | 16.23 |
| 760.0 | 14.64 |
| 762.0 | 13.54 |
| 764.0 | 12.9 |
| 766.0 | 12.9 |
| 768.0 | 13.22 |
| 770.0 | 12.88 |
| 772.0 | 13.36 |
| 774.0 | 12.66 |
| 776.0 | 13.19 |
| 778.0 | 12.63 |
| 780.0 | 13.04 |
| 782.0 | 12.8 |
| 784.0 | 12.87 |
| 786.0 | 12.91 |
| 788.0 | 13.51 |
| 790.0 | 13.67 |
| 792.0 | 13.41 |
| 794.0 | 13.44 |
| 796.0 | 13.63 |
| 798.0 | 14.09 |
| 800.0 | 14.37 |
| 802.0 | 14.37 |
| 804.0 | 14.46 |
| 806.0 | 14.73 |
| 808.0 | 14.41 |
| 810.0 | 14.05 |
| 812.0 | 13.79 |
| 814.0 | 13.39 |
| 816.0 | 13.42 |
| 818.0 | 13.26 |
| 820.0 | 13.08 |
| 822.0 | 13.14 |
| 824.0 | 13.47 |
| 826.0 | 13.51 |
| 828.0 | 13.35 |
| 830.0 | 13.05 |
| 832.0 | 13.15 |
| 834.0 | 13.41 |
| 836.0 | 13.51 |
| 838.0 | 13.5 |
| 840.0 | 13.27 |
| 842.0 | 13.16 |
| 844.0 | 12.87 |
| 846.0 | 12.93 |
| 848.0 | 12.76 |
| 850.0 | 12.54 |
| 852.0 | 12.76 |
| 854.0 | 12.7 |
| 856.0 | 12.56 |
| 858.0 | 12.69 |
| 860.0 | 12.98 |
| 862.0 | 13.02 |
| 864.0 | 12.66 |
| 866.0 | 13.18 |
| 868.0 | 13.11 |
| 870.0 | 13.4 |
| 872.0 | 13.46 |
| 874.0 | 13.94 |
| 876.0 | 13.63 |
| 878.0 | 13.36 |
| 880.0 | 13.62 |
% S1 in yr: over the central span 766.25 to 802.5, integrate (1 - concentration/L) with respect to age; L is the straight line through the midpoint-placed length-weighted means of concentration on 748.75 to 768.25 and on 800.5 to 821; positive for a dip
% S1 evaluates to 1.64 yr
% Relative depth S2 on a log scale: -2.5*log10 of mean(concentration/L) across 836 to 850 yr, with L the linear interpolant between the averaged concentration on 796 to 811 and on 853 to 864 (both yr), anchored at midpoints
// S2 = 0.01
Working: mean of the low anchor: 14.3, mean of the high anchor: 12.8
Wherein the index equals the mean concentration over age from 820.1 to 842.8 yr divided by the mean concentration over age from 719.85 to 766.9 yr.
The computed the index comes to 1.0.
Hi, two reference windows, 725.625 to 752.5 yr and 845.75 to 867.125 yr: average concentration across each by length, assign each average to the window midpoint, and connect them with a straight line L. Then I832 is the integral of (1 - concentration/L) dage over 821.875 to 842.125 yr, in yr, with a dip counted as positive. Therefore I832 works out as -0.7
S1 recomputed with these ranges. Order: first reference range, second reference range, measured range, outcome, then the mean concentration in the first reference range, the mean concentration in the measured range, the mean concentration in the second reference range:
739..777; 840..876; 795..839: -1.51 yr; 13.6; 13.7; 13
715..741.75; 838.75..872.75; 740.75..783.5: -1.42 yr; 13.1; 13.5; 12.9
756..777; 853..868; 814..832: -0.16 yr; 13.7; 13.3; 12.8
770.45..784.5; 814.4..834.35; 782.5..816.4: -1.78 yr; 12.9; 13.8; 13.3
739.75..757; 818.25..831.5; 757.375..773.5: -0.13 yr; 13.6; 13.6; 13.3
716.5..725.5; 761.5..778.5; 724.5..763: -1.77 yr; 12.9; 13.6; 13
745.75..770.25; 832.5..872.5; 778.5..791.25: 0.41 yr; 13.8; 13.1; 13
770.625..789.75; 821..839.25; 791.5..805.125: -0.89 yr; 13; 14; 13.3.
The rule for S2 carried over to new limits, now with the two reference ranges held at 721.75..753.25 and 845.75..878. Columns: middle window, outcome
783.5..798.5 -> -0.03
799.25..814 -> -0.09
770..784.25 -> 0.01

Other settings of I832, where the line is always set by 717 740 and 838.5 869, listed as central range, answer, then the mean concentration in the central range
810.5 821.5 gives -0.40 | 13.4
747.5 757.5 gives -0.75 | 14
